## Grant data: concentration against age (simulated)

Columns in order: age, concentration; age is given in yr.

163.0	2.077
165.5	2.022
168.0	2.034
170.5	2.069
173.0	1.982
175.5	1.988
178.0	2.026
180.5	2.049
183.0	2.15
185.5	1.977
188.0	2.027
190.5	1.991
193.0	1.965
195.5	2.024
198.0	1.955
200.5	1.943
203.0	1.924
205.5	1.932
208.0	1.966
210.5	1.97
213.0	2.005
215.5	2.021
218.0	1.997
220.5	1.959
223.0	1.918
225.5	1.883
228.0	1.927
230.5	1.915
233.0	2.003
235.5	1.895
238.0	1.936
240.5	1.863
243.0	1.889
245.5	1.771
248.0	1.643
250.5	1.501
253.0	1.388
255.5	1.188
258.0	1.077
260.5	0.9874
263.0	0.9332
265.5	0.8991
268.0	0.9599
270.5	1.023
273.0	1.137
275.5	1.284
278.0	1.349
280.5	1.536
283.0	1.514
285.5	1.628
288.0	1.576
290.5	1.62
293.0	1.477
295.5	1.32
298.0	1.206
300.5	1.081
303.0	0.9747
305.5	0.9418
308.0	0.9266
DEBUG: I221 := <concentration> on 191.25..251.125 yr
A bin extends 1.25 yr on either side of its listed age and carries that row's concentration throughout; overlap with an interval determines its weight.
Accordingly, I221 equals 1.91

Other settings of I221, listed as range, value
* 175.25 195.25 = 2.02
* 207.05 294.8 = 1.59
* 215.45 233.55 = 1.95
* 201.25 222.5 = 1.97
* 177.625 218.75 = 1.99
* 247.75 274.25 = 1.14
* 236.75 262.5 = 1.51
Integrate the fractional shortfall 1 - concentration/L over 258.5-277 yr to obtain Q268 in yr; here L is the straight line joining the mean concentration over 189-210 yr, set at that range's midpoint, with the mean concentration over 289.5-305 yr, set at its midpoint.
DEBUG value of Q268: 5.4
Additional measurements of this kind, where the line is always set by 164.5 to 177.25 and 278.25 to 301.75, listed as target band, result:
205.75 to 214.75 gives -0.7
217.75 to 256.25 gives -2.2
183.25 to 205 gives -0.9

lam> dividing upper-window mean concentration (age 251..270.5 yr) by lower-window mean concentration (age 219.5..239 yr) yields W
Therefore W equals 0.56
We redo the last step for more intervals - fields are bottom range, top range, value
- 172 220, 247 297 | 0.65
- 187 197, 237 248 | 0.92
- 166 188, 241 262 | 0.71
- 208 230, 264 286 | 0.63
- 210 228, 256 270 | 0.50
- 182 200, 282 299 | 0.74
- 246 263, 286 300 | 1.11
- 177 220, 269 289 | 0.69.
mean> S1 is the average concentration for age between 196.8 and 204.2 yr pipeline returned 1.94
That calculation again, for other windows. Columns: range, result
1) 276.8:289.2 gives 1.52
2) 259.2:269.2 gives 0.945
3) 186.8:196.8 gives 2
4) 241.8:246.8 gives 1.83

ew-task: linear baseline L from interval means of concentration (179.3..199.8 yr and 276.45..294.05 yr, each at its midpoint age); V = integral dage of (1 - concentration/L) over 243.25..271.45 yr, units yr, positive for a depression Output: 7.3 yr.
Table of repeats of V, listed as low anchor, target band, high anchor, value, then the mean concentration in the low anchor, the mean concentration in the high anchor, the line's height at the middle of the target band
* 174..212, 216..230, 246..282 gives -2.30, 1.99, 1.22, 1.67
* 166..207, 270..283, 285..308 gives 0.98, 2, 1.28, 1.41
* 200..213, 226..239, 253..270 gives -3.56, 1.95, 1.04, 1.52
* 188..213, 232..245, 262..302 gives -2.03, 1.97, 1.28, 1.65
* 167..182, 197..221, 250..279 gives -4.10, 2.03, 1.13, 1.68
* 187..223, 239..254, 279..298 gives 0.49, 1.97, 1.5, 1.74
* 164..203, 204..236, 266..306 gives -3.70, 2.01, 1.29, 1.75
